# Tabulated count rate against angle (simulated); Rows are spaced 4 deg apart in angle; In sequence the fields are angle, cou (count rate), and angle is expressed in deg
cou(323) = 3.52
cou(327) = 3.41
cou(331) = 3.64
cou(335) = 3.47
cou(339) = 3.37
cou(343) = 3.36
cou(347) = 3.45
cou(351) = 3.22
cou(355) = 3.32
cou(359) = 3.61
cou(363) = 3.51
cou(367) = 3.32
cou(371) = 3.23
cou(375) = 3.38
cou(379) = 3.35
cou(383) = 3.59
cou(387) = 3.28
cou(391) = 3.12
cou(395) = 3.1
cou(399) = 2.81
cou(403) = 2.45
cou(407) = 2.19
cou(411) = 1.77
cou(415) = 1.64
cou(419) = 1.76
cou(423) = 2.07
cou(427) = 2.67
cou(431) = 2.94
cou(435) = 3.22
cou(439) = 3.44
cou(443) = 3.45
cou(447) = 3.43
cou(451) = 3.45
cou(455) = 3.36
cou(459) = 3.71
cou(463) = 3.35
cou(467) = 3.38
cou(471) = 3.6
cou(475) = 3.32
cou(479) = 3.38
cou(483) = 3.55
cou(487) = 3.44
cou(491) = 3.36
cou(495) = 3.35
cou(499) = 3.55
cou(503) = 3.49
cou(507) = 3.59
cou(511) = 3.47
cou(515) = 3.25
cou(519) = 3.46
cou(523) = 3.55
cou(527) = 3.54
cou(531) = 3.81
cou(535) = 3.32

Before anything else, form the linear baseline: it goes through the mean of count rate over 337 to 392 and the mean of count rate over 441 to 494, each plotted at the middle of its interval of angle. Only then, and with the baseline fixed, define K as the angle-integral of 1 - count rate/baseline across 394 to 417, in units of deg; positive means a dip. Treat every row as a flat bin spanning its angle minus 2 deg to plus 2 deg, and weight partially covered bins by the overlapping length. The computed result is 7.5 deg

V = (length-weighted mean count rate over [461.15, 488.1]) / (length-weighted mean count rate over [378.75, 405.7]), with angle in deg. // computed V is 1.12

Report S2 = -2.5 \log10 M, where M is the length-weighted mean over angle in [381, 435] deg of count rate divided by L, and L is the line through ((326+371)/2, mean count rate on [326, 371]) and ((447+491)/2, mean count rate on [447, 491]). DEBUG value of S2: 0.305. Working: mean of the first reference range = 3.42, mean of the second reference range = 3.45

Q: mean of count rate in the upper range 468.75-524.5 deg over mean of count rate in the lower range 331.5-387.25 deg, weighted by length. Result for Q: 1.0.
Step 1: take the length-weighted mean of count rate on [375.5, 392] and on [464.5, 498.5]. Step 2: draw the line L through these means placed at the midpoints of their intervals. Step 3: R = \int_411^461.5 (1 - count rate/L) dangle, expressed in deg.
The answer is 7.6 deg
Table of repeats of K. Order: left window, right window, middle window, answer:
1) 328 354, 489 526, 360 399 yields 1.4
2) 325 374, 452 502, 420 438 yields 3.8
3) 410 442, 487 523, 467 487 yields -2.2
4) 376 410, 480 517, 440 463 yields -1.7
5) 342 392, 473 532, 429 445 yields 0.7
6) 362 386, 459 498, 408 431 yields 9.0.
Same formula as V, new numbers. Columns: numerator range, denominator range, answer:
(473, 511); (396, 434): 1.50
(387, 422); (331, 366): 0.70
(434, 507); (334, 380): 1.02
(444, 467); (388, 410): 1.27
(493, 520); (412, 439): 1.42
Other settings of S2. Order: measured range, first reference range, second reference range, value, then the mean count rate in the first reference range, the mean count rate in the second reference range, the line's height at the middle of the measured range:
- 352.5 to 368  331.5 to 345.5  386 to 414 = -0.10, 3.43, 2.62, 3.14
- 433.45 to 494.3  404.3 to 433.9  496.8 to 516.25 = -0.21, 2.19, 3.48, 2.85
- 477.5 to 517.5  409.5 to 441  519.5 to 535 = -0.07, 2.45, 3.58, 3.25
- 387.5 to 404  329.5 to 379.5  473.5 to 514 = 0.17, 3.4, 3.45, 3.41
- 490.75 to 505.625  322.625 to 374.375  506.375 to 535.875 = 0.01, 3.41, 3.5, 3.49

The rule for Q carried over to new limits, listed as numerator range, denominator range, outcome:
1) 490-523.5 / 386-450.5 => 1.27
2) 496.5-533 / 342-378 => 1.04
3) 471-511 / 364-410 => 1.13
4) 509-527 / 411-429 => 1.72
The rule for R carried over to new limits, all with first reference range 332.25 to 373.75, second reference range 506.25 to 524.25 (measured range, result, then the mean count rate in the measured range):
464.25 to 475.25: -0.04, 3.45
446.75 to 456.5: 0.04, 3.41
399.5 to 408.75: 2.73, 2.4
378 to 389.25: -0.01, 3.41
